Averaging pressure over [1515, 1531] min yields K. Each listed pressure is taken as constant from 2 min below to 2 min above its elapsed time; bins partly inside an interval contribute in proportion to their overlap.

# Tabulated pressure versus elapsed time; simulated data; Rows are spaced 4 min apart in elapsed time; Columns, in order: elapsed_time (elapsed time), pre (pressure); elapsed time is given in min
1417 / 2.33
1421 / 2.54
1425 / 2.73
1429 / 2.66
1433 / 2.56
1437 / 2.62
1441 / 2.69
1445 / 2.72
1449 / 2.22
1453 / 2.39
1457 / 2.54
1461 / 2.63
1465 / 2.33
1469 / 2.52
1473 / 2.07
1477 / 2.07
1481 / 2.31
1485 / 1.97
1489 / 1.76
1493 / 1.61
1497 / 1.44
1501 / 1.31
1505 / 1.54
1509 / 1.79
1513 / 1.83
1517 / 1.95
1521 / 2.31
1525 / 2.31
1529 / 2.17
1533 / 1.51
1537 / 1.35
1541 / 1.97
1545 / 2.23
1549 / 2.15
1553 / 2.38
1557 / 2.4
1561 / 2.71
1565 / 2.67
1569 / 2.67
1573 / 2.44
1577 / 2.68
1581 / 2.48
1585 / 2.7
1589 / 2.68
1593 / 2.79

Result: 2.19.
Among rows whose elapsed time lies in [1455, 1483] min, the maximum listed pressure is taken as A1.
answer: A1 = 2.63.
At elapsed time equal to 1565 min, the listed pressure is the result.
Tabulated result 2.67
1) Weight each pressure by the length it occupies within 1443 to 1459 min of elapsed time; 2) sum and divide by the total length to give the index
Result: 2.47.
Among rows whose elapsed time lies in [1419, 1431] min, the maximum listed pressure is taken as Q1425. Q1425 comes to 2.73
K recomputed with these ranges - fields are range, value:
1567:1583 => 2.57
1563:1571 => 2.67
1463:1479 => 2.25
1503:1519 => 1.78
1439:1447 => 2.71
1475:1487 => 2.12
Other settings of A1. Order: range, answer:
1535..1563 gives 2.71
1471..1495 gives 2.31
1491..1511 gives 1.79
